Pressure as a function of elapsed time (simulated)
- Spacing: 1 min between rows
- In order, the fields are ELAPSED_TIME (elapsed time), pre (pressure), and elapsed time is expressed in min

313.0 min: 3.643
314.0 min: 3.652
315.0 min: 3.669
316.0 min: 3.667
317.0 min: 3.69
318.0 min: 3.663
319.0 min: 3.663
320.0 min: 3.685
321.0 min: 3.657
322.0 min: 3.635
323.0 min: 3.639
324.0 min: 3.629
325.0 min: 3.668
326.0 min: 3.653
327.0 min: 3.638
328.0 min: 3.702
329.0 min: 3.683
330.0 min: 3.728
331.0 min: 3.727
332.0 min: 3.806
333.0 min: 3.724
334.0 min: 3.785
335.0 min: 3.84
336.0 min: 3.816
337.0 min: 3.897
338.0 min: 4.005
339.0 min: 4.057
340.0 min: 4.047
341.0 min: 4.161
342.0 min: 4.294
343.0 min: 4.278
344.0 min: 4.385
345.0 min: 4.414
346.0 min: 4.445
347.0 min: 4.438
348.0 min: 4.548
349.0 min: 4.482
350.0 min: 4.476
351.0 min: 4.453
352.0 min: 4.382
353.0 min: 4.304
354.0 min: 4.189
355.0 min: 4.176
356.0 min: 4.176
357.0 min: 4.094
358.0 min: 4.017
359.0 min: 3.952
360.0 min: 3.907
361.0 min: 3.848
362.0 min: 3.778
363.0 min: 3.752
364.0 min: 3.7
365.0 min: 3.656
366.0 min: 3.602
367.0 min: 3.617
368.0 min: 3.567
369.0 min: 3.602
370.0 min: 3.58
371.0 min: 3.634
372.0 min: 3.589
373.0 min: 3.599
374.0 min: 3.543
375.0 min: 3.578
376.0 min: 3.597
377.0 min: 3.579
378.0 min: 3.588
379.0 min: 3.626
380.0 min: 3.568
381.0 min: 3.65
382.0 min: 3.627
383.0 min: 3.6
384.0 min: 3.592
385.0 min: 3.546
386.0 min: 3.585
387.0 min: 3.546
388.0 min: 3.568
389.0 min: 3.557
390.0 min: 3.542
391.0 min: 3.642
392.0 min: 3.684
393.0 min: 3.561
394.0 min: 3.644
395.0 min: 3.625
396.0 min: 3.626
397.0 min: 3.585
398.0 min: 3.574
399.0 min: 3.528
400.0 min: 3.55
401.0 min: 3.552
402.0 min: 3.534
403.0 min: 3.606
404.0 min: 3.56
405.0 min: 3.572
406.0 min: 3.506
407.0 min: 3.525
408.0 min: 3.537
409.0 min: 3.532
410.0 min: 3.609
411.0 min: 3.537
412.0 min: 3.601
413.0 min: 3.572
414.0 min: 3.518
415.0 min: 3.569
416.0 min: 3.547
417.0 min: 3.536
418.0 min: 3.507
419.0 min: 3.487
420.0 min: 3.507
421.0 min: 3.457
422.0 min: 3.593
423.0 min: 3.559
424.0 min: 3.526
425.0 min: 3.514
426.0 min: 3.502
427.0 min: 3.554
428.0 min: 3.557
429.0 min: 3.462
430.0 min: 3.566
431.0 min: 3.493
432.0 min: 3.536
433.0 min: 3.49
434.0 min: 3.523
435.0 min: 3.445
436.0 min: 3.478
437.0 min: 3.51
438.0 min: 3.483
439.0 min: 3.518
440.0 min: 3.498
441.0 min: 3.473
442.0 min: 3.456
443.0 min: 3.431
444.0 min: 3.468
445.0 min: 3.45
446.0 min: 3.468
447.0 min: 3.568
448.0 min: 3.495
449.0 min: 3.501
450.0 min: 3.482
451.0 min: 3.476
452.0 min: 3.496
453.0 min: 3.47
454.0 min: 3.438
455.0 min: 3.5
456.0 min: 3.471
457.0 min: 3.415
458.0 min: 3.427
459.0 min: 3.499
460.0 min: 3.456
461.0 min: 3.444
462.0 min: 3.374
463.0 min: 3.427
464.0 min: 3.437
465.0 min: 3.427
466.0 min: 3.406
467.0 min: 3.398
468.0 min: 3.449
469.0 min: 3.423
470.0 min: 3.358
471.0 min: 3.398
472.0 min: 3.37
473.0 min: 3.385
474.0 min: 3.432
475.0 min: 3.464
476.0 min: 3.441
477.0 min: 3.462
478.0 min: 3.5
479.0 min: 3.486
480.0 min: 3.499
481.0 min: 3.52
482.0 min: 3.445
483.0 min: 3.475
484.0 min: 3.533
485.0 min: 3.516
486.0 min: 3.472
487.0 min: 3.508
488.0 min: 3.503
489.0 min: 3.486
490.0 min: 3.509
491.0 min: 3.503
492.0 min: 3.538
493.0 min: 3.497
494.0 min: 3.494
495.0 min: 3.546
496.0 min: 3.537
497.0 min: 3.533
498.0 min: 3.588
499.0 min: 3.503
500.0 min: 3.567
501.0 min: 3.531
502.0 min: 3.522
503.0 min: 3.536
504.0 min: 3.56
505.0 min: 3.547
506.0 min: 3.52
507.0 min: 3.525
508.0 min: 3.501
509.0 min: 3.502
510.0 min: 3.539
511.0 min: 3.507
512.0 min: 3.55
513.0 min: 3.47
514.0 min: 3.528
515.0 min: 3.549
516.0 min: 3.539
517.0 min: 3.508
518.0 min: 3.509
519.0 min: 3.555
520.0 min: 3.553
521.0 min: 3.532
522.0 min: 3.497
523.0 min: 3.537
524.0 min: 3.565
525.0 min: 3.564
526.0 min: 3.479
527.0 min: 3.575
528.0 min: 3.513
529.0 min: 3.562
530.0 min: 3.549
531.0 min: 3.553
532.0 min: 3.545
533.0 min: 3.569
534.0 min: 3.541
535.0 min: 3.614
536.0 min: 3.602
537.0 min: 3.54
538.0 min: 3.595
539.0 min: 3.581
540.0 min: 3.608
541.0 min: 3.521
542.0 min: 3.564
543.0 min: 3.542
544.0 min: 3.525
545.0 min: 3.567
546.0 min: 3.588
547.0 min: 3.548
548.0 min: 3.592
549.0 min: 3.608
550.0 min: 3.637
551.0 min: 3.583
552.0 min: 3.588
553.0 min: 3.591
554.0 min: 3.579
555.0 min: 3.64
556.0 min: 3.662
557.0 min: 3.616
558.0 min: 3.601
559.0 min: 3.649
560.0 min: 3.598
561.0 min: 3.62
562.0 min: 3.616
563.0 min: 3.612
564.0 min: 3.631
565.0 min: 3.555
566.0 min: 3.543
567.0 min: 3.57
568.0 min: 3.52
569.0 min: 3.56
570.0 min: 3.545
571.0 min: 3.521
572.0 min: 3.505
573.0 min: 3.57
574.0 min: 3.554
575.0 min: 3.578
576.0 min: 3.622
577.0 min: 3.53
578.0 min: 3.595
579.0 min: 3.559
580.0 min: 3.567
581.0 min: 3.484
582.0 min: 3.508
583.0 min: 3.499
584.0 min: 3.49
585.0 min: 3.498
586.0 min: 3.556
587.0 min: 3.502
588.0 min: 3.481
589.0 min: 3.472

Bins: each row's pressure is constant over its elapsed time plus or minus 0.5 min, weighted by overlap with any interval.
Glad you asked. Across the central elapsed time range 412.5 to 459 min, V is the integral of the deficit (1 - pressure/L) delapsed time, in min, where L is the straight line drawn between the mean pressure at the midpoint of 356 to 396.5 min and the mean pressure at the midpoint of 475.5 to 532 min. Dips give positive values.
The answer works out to 1.23 min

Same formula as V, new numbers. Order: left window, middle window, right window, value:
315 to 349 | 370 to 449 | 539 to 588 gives 5.1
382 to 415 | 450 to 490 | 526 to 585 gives 1.3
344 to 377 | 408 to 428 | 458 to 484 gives 0.8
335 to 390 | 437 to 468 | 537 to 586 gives 2.3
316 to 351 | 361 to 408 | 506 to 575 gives 3.1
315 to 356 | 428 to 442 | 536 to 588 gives 1.1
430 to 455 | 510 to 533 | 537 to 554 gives 0.1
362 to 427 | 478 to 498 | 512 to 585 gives 0.3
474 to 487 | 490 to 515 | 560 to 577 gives -0.2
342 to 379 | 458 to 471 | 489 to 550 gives 0.9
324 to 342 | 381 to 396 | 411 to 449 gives 0.2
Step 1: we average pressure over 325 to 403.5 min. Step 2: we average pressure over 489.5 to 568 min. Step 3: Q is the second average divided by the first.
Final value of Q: 0.9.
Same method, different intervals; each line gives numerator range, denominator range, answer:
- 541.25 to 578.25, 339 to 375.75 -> 0.89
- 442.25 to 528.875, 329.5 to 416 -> 0.92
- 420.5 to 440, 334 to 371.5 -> 0.87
